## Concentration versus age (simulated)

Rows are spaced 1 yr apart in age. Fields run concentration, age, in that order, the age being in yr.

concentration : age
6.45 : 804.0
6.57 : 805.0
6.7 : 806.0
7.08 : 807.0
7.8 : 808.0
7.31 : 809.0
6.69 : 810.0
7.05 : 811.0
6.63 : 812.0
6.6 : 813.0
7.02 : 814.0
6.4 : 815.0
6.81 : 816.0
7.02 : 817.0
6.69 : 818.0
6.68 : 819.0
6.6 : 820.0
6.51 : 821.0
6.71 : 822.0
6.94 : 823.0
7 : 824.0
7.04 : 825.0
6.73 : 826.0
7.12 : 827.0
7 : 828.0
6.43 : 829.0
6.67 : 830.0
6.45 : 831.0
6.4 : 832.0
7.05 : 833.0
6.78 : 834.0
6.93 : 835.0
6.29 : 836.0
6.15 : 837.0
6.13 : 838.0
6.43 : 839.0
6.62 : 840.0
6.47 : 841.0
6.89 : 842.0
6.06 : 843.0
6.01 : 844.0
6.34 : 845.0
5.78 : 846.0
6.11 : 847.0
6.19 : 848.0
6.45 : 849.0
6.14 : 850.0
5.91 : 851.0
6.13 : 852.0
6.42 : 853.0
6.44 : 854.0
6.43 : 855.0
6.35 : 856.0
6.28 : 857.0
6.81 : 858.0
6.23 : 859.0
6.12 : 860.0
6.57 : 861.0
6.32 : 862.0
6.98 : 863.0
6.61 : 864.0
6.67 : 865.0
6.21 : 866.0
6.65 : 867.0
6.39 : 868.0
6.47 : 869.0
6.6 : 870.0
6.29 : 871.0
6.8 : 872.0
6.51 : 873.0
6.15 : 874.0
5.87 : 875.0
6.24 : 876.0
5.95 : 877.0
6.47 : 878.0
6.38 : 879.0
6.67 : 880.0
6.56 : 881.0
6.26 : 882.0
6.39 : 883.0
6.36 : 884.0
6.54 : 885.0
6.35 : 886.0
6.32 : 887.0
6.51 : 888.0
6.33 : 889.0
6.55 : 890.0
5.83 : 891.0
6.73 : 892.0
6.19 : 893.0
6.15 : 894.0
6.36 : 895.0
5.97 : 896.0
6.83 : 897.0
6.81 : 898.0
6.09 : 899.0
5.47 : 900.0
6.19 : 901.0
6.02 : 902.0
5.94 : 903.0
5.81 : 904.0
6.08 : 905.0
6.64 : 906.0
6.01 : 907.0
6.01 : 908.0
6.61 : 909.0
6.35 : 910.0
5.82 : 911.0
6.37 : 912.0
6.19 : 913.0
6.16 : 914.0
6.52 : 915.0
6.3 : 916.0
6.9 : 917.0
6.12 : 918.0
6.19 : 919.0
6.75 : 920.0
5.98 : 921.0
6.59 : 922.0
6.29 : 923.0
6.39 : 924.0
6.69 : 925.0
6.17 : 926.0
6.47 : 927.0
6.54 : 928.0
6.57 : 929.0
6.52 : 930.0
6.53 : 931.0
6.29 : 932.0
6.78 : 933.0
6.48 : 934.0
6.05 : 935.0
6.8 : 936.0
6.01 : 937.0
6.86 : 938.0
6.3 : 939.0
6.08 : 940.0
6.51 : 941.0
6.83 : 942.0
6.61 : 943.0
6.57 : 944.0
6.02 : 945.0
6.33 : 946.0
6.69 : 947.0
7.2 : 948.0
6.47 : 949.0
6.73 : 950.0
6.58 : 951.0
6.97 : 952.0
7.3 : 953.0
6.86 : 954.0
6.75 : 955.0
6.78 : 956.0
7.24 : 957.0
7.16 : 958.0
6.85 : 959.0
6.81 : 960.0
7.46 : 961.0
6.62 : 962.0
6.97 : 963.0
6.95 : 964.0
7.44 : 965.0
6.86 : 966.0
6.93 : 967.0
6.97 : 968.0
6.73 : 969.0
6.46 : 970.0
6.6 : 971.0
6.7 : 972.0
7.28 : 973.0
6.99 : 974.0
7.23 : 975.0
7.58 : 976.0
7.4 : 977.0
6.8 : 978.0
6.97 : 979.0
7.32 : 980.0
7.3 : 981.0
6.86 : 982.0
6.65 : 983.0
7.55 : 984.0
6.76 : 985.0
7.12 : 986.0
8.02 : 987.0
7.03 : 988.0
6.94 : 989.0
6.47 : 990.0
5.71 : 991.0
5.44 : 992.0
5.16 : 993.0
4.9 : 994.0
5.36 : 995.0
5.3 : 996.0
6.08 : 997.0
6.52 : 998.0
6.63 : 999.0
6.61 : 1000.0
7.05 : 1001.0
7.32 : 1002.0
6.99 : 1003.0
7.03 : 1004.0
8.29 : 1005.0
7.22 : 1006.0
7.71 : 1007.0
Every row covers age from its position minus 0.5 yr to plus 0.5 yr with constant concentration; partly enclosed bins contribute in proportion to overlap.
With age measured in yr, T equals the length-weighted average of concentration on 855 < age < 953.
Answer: 6.4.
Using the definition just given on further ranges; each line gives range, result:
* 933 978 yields 6.8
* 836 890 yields 6.37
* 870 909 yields 6.29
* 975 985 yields 7.14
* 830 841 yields 6.53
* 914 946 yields 6.44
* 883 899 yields 6.38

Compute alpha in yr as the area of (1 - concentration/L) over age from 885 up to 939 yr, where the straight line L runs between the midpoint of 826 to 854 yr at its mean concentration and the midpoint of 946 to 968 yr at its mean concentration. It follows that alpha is 3.2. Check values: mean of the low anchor 6.43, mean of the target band 6.33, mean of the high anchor 6.92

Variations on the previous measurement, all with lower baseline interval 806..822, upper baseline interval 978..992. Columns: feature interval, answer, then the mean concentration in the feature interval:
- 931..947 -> 1.0 yr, 6.45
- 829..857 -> 2.0 yr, 6.37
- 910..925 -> 1.2 yr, 6.34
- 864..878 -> 1.0 yr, 6.38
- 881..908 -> 2.4 yr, 6.26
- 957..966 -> -0.2 yr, 7.03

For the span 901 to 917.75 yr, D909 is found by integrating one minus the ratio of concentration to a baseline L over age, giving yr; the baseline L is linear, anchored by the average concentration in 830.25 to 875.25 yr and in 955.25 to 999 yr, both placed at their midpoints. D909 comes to 0.8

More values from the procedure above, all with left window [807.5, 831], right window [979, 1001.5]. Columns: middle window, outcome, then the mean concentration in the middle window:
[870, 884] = 0.8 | 6.36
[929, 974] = -1.0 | 6.73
